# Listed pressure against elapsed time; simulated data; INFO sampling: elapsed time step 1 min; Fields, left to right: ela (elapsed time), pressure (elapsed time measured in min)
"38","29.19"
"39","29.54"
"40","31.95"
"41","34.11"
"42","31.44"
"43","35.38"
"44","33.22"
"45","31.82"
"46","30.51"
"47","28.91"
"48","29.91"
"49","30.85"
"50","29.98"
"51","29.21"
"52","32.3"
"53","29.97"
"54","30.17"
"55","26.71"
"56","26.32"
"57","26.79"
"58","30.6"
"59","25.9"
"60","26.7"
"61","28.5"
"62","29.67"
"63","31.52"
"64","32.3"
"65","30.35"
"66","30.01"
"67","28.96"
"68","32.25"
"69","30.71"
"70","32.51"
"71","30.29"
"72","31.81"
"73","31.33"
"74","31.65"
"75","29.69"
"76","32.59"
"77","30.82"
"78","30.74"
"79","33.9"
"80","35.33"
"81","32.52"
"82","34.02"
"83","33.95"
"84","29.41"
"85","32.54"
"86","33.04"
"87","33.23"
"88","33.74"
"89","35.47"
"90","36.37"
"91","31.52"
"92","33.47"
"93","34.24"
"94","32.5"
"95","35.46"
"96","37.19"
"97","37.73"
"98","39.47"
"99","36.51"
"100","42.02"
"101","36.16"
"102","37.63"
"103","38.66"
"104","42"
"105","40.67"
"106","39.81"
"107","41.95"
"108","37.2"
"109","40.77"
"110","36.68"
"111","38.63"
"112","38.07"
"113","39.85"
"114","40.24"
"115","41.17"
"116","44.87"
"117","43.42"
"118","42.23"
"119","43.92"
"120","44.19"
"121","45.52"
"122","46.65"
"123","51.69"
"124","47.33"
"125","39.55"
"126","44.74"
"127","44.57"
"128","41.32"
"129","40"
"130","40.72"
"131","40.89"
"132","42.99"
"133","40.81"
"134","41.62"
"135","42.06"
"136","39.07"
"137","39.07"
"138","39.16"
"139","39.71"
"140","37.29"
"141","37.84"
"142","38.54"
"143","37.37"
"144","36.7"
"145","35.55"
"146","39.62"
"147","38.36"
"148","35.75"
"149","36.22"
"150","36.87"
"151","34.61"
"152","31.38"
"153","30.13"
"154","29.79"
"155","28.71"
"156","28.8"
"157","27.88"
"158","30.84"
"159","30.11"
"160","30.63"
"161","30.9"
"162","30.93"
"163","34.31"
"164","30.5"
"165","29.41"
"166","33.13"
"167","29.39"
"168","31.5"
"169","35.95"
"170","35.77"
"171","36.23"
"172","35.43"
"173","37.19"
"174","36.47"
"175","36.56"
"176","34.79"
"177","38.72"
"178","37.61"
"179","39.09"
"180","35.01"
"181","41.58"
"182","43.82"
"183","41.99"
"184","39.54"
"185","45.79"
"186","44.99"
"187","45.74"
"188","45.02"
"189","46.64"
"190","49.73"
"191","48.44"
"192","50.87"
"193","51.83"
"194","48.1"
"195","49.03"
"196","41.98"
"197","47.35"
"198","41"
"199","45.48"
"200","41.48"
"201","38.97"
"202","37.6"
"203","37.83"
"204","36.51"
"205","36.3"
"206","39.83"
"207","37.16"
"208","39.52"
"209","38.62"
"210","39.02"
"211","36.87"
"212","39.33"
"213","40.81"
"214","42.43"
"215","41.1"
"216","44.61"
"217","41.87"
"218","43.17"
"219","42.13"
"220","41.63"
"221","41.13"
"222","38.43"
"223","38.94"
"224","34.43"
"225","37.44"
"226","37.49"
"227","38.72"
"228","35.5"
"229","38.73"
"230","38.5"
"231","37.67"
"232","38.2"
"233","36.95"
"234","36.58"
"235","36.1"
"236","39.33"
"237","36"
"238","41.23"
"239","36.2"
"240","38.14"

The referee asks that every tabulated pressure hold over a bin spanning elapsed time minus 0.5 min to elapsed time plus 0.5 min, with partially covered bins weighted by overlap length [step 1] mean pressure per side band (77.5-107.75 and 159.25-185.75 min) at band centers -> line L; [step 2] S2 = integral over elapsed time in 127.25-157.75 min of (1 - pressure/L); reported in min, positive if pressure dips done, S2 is -0.98 min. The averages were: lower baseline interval 35.7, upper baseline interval 35.9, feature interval 37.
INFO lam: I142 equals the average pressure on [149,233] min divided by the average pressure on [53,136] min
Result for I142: 1.06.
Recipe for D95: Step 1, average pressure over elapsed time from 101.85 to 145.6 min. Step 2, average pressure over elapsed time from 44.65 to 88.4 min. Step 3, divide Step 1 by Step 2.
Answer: 1.3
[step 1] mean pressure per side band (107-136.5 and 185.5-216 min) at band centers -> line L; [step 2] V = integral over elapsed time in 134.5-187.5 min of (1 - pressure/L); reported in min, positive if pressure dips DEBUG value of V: 8.1 min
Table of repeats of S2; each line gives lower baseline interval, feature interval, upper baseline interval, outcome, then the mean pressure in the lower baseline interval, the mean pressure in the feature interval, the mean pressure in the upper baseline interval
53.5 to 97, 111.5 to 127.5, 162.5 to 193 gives -4.0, 31.6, 43.6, 39.2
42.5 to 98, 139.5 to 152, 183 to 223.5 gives 0.3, 31.6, 36.8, 42.4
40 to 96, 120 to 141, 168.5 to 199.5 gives -2.8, 31.5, 42.2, 42.2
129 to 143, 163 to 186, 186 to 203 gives 3.6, 39.9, 36.7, 45.3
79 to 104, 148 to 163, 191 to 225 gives 2.8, 35.2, 31.5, 41.4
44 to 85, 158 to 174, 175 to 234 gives 2.2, 30.6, 32.8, 41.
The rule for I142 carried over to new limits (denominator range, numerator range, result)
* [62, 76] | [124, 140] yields 1.33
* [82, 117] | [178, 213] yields 1.14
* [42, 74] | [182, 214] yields 1.41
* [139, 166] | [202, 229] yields 1.17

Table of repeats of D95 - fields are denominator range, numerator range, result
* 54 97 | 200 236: 1.23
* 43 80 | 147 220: 1.26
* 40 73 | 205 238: 1.29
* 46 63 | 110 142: 1.44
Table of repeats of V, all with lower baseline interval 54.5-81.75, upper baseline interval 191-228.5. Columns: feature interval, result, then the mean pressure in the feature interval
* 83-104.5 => -2.1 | 35.6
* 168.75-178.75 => 0.5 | 36.6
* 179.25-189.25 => -0.9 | 42.8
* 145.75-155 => 0.6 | 34.3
